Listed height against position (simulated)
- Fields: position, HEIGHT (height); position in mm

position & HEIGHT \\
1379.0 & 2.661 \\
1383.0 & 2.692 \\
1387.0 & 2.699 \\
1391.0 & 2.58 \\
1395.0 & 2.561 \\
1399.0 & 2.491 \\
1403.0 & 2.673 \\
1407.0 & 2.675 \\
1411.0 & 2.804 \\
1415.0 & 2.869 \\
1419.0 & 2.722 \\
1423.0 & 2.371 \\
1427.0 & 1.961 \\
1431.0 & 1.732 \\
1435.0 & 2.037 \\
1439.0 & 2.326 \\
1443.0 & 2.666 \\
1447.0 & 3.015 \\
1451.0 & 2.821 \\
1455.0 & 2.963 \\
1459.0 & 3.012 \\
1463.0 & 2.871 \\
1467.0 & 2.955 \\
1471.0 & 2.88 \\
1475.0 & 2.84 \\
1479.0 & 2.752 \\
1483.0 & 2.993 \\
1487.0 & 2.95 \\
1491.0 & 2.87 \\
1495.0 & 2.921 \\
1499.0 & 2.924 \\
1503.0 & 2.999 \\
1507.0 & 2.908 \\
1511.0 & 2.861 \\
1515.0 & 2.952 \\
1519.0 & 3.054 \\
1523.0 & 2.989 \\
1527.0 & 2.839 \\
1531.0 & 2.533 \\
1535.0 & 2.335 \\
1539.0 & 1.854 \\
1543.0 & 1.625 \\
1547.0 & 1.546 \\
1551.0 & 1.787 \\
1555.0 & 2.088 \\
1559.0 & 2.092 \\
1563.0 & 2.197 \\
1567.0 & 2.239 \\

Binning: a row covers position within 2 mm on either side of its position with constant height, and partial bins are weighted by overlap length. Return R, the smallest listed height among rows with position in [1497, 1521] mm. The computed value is 2.861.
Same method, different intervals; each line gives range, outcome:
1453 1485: 2.752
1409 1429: 1.961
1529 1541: 1.854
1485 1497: 2.87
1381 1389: 2.692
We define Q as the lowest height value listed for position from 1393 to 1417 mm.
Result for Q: 2.491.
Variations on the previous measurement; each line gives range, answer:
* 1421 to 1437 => 1.732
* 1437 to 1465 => 2.326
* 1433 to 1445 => 2.037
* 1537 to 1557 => 1.546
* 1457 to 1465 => 2.871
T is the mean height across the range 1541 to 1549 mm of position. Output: 1.59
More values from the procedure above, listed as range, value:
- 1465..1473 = 2.92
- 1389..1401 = 2.54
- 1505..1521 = 2.94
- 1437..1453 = 2.71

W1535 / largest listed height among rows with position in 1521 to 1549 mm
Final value 2.989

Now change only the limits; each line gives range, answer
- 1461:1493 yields 2.993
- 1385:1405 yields 2.699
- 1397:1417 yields 2.869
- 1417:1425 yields 2.722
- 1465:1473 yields 2.955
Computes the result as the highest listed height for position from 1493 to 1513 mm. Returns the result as 2.999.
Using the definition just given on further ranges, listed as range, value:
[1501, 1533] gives 3.054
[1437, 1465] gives 3.015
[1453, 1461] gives 3.012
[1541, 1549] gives 1.625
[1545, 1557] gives 2.088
